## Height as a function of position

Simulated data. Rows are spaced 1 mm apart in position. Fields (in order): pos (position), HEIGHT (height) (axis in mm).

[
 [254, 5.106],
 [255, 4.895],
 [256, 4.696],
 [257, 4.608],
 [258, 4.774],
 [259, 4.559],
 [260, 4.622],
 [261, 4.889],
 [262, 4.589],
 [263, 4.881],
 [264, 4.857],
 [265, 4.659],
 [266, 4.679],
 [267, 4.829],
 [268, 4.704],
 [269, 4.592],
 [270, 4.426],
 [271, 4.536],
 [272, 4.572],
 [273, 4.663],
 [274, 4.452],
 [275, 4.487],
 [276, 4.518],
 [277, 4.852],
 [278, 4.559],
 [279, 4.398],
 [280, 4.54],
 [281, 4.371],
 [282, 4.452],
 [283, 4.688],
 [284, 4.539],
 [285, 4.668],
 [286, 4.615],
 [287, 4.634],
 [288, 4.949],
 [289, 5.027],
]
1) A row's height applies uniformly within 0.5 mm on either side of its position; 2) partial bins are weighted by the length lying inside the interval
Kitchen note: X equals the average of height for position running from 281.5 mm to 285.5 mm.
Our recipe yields 4.59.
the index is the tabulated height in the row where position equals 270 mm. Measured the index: 4.426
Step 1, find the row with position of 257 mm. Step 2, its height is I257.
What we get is 4.608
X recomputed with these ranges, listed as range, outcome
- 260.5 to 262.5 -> 4.74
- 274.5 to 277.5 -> 4.62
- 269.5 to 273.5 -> 4.55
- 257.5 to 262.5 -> 4.69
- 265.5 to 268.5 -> 4.74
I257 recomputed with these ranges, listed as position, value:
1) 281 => 4.371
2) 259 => 4.559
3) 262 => 4.589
